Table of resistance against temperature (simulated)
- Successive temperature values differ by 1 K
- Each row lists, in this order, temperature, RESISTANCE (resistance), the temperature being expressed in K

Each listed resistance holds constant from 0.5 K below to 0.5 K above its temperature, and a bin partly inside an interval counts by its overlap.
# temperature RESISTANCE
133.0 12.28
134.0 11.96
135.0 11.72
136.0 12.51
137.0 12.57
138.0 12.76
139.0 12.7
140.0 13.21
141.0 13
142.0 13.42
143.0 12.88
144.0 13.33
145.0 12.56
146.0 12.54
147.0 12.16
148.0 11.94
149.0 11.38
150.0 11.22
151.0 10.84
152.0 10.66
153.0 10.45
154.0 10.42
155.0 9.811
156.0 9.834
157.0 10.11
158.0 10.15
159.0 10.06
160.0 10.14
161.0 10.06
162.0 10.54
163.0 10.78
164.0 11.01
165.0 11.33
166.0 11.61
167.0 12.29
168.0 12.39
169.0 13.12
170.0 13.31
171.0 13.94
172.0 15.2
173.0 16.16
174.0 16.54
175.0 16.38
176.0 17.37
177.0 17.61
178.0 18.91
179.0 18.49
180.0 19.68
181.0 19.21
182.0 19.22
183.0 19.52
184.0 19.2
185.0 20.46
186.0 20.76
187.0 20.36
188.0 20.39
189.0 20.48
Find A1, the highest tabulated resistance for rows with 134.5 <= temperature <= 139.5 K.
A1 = 12.76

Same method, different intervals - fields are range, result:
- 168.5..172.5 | 15.2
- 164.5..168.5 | 12.39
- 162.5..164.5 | 11.01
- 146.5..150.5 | 12.16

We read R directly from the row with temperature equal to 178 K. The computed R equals 18.91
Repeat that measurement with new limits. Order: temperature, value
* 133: 12.28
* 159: 10.06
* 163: 10.78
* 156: 9.834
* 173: 16.16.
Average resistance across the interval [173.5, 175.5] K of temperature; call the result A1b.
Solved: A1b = 16.5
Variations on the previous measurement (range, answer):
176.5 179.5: 18.3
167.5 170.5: 12.9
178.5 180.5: 19.1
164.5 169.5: 12.1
